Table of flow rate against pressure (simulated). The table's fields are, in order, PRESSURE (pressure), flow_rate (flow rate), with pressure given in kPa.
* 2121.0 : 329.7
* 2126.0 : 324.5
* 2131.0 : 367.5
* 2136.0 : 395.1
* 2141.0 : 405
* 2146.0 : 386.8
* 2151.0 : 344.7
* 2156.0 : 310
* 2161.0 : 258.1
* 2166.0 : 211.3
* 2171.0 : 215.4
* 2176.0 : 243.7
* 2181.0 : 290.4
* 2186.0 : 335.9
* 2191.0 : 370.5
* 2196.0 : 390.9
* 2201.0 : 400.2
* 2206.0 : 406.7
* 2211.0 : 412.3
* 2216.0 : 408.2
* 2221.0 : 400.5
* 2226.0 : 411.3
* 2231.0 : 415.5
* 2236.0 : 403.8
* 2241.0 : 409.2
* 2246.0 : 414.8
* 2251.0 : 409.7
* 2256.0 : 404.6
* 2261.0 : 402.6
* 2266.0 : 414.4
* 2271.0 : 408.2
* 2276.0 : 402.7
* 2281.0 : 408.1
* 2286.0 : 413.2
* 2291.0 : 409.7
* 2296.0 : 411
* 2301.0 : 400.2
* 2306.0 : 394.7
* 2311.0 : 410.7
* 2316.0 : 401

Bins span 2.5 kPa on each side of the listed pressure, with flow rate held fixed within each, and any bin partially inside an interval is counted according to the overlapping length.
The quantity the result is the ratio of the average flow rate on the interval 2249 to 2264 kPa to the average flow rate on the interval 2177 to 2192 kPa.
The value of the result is 1.27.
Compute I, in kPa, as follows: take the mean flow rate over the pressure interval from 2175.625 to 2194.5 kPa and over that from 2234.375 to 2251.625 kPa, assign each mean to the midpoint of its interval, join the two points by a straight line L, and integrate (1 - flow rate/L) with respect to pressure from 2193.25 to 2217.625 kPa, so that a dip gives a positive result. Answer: -3.5 kPa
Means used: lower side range 322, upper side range 410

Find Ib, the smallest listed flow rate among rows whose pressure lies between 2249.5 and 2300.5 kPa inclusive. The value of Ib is 402.6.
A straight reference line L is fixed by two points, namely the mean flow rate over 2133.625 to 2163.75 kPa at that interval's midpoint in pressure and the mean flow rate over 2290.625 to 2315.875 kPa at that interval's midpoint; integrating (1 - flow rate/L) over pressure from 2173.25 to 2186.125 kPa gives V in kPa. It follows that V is 2.9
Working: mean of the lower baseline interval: 349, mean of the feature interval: 280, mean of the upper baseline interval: 404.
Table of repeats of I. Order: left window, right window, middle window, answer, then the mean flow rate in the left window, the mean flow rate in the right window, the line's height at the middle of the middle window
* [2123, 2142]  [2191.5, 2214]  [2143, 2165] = 3.4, 369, 400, 379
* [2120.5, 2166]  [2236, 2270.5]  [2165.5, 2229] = 4.2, 340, 409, 374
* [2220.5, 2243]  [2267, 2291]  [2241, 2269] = 0.0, 409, 409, 409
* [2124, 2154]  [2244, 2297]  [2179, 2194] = 1.9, 370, 409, 384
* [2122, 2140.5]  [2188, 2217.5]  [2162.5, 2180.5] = 7.1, 364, 397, 383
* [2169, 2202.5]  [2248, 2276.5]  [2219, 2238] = -2.0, 320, 407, 369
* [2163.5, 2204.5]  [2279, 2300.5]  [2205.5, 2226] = -4.1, 310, 410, 340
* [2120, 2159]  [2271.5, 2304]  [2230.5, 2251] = -1.0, 358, 407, 392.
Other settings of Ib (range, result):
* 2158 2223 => 211.3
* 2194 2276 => 390.9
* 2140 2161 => 258.1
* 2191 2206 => 370.5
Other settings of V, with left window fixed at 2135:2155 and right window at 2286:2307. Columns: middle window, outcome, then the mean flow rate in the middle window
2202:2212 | -0.5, 408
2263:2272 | -0.3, 411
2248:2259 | -0.3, 407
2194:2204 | -0.2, 396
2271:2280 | -0.1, 405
